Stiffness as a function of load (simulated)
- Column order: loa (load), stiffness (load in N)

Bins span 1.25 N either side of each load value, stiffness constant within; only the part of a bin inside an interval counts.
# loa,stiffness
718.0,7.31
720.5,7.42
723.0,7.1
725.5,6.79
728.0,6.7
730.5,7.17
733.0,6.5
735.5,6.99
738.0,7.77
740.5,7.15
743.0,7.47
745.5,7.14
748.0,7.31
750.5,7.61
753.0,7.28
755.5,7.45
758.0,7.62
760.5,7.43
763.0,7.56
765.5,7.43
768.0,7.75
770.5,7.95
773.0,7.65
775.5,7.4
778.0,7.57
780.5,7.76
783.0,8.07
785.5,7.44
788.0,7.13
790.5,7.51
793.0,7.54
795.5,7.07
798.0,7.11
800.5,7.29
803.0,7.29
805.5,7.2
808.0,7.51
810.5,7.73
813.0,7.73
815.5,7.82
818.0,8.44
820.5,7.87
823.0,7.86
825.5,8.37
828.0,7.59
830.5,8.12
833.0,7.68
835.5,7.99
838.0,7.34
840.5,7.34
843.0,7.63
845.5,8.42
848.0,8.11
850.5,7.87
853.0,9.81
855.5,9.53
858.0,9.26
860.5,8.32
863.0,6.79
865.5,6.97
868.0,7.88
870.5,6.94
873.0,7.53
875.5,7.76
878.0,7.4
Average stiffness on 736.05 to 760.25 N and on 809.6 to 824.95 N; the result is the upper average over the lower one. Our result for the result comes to 1.1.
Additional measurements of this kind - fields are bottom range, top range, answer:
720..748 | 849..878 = 1.13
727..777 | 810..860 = 1.10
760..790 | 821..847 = 1.03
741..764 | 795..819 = 1.01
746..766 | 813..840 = 1.06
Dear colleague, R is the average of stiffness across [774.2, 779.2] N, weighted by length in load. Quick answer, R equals 7.49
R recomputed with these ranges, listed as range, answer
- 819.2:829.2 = 7.93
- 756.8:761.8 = 7.52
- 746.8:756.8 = 7.41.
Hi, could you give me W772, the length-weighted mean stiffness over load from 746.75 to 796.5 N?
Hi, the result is 7.53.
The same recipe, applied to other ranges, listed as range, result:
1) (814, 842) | 7.85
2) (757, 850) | 7.66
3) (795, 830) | 7.66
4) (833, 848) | 7.77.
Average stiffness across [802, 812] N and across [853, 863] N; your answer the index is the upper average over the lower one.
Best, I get 1.19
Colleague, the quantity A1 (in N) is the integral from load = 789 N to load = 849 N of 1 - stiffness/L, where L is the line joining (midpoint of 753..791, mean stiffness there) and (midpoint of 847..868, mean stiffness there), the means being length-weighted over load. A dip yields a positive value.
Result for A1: 2.2 N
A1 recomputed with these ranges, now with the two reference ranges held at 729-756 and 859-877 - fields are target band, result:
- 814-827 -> -1.17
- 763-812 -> -1.12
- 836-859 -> -2.79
